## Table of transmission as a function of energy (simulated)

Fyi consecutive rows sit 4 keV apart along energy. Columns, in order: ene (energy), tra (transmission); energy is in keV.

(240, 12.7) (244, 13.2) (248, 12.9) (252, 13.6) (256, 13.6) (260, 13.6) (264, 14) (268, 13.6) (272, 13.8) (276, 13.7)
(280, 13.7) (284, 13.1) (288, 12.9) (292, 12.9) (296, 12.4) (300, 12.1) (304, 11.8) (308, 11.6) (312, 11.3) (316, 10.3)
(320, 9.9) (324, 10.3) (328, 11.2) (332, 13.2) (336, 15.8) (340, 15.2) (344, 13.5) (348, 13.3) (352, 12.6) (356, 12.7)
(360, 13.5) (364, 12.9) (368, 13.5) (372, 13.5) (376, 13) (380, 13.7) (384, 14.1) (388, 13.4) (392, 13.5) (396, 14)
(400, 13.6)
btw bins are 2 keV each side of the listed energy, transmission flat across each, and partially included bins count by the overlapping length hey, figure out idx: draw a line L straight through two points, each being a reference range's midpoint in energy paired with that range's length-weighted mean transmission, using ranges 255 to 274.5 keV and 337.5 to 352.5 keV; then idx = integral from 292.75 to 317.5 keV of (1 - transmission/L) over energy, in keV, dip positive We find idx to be 3.8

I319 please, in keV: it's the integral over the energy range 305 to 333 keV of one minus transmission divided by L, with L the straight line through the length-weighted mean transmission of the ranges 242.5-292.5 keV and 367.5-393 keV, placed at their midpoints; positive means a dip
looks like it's 5.0 keV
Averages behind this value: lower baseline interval 13.4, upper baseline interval 13.5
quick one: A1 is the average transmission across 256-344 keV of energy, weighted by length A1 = 12.7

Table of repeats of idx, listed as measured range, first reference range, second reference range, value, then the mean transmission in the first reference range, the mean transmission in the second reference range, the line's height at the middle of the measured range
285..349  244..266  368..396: 5.6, 13.5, 13.6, 13.5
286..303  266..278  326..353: 1.4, 13.7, 13.6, 13.7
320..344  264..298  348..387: 0.7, 13.3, 13.3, 13.3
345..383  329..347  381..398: 2.0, 14.2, 13.7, 14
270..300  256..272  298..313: -1.0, 13.7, 11.7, 12.7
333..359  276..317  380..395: -1.5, 12.3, 13.7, 13.1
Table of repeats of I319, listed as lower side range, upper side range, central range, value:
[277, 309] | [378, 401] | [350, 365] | 0.5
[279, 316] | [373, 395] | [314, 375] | 1.0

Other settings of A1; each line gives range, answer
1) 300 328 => 11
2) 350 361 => 12.9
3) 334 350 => 14.4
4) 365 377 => 13.3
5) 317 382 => 12.9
